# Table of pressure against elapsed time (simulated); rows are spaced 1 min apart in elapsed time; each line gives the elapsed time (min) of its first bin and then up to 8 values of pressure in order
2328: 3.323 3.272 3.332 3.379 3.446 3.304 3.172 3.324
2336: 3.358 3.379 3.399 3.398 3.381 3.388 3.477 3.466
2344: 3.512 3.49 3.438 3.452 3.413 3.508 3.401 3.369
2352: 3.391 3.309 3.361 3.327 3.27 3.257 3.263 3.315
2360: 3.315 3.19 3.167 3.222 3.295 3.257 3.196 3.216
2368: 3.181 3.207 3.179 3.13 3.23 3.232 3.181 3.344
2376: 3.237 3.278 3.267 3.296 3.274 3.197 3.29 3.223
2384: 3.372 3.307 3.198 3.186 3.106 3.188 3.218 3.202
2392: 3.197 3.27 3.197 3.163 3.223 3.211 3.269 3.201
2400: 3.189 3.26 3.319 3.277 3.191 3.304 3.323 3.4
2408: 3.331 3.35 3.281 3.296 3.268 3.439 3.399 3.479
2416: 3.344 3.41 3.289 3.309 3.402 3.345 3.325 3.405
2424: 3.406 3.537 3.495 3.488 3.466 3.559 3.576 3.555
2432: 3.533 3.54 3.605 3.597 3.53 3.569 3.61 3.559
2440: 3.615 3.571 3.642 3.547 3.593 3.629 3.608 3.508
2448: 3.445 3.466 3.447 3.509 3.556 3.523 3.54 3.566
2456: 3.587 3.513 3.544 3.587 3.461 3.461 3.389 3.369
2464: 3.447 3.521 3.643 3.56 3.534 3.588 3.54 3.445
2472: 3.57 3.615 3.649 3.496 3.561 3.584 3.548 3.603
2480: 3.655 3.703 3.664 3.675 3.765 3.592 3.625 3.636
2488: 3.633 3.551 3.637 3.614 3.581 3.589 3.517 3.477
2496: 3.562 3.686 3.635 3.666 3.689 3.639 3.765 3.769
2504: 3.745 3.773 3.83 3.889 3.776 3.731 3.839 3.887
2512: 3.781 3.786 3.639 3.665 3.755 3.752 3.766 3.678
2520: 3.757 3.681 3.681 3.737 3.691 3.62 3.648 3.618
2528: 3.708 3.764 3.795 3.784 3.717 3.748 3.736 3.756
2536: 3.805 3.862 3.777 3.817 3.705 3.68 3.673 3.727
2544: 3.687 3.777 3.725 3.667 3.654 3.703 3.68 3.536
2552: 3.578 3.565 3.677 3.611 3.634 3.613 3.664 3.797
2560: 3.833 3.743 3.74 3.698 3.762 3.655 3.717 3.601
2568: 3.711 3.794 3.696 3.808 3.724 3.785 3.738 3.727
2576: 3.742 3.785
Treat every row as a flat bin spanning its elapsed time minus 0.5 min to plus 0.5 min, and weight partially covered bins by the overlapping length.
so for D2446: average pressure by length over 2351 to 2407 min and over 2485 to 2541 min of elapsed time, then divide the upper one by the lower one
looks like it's 1.14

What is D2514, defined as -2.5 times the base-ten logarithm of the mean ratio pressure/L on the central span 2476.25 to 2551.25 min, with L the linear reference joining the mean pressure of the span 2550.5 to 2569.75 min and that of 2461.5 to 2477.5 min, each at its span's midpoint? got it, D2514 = -0.03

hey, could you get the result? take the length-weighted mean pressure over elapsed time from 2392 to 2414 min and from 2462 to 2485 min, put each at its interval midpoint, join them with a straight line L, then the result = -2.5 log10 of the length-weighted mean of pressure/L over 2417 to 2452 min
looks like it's -0.03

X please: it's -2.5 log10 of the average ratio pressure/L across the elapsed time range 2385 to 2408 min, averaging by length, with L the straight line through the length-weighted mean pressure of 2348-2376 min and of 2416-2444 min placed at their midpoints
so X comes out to 0.05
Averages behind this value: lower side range 3.27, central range 3.24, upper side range 3.5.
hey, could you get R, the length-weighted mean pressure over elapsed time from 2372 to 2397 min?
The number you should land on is 3.23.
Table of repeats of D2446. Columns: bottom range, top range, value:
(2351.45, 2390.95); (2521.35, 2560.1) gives 1.14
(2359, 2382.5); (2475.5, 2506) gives 1.13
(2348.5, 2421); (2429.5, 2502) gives 1.09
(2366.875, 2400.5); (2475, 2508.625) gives 1.13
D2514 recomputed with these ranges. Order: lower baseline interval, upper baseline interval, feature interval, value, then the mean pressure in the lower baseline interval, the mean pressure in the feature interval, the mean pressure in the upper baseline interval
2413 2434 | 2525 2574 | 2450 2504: -0.007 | 3.45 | 3.58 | 3.71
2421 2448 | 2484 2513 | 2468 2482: 0.015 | 3.54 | 3.58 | 3.69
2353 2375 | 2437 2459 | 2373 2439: 0.018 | 3.24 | 3.34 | 3.55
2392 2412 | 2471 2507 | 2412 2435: -0.029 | 3.26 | 3.45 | 3.64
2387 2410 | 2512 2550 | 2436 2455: -0.043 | 3.24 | 3.55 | 3.72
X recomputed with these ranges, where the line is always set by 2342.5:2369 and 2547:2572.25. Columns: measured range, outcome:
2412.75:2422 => 0.02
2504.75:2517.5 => -0.05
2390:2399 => 0.06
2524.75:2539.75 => -0.03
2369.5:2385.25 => 0.04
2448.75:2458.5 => -0.01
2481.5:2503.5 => -0.02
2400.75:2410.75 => 0.04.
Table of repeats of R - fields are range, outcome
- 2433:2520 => 3.61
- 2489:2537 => 3.71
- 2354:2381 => 3.24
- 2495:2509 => 3.72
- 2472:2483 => 3.61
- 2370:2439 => 3.33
